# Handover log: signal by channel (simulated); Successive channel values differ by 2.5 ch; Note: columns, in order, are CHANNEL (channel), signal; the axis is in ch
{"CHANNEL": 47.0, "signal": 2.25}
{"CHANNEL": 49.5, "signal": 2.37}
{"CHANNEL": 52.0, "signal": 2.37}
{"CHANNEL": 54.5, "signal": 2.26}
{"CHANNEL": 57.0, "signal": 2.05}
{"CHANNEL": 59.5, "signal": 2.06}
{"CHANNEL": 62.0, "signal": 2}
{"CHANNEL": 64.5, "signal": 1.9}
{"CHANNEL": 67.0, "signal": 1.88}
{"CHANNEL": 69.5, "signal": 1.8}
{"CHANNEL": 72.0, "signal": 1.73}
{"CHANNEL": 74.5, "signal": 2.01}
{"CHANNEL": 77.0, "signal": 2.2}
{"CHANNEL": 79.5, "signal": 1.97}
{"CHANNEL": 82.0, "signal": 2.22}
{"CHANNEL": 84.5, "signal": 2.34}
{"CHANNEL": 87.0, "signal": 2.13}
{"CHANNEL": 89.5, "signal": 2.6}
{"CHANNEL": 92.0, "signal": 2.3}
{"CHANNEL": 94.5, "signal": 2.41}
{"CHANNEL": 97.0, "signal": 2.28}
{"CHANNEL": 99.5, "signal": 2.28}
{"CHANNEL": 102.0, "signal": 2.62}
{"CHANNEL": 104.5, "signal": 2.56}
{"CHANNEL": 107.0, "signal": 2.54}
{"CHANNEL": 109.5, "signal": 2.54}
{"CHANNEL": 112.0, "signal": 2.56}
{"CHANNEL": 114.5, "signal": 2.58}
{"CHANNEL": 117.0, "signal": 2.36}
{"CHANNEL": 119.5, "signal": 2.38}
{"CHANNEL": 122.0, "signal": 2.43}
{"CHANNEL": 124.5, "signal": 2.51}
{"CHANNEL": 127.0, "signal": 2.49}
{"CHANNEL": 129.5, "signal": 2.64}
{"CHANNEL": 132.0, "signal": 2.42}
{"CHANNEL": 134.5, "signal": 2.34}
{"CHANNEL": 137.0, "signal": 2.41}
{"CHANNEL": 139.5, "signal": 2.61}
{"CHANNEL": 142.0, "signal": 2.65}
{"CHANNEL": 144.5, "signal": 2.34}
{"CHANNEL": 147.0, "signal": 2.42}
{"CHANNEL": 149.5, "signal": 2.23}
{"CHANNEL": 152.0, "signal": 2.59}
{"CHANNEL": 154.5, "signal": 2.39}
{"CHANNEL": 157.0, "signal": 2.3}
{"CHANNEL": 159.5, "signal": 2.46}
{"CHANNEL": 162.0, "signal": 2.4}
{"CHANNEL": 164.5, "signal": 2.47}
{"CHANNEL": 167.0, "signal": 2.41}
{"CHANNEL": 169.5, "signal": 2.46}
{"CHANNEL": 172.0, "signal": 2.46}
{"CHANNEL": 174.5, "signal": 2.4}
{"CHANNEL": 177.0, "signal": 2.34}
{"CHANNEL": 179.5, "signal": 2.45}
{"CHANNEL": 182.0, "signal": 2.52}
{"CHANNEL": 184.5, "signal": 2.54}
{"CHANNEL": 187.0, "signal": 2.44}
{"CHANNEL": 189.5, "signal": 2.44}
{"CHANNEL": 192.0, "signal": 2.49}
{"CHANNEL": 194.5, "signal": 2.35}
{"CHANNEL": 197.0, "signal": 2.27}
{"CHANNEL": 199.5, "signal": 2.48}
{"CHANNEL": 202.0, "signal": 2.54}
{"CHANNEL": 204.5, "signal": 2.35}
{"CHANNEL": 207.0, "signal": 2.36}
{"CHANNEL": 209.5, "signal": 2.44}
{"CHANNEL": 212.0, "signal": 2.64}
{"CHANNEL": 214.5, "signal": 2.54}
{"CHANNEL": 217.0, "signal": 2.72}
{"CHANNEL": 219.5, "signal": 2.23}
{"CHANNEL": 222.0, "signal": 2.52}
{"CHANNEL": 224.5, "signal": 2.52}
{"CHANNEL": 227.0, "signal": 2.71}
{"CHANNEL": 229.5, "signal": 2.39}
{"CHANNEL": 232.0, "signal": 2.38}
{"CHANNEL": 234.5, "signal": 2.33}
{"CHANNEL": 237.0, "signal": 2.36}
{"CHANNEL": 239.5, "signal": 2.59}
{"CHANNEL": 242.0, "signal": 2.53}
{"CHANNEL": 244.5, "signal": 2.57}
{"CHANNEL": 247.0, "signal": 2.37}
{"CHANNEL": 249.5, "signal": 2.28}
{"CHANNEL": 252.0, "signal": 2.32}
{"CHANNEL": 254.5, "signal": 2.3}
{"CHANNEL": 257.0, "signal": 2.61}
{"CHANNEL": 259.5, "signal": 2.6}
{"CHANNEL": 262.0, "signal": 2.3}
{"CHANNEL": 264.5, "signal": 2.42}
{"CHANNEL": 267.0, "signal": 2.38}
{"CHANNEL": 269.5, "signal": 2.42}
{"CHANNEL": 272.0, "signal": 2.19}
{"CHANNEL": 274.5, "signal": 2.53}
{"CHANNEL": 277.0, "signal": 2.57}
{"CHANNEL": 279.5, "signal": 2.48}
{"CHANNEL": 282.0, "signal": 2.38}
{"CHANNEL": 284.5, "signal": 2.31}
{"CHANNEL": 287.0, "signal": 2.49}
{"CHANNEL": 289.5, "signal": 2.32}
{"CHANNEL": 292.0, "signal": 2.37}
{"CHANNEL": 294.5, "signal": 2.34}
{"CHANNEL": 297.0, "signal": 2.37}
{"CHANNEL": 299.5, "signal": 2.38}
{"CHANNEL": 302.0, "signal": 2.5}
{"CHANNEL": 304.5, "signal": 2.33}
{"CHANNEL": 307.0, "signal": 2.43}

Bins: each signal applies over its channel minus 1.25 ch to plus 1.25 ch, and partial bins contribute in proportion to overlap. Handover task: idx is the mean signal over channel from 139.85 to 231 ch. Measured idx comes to 2.45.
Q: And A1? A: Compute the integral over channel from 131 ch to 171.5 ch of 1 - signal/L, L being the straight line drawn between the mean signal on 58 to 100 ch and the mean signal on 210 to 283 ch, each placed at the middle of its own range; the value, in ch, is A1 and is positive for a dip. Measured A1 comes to -2.99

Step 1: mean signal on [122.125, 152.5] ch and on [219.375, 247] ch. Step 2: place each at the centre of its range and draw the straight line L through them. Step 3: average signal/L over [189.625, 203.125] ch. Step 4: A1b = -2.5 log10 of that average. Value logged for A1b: 0.02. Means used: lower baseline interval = 2.47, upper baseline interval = 2.47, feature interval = 2.43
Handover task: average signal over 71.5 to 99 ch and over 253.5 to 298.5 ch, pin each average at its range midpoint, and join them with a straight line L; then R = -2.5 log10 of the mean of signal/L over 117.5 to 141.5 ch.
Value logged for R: -0.10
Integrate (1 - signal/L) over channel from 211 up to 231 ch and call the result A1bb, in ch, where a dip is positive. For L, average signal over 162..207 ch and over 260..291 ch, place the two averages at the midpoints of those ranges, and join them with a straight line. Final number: -0.9 ch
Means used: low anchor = 2.43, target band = 2.53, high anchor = 2.4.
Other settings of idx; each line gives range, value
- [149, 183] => 2.42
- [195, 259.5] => 2.46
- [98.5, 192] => 2.46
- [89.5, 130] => 2.47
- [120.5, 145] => 2.49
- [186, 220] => 2.45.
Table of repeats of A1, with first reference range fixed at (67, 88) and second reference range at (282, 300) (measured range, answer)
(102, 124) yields -4.3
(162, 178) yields -1.8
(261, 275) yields -0.2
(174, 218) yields -4.7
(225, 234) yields -0.8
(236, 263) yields -1.6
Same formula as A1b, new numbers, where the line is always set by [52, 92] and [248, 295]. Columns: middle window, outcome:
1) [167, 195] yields -0.09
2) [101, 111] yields -0.19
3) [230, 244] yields -0.04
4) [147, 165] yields -0.09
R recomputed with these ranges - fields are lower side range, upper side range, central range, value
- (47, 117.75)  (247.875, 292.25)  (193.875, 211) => -0.03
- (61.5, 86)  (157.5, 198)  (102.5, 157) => -0.11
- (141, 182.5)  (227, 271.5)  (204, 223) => -0.02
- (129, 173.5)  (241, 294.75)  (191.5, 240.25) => -0.01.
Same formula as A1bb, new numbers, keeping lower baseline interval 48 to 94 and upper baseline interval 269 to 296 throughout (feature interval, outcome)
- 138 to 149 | -1.3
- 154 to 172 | -1.4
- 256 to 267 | -0.4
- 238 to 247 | -0.7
